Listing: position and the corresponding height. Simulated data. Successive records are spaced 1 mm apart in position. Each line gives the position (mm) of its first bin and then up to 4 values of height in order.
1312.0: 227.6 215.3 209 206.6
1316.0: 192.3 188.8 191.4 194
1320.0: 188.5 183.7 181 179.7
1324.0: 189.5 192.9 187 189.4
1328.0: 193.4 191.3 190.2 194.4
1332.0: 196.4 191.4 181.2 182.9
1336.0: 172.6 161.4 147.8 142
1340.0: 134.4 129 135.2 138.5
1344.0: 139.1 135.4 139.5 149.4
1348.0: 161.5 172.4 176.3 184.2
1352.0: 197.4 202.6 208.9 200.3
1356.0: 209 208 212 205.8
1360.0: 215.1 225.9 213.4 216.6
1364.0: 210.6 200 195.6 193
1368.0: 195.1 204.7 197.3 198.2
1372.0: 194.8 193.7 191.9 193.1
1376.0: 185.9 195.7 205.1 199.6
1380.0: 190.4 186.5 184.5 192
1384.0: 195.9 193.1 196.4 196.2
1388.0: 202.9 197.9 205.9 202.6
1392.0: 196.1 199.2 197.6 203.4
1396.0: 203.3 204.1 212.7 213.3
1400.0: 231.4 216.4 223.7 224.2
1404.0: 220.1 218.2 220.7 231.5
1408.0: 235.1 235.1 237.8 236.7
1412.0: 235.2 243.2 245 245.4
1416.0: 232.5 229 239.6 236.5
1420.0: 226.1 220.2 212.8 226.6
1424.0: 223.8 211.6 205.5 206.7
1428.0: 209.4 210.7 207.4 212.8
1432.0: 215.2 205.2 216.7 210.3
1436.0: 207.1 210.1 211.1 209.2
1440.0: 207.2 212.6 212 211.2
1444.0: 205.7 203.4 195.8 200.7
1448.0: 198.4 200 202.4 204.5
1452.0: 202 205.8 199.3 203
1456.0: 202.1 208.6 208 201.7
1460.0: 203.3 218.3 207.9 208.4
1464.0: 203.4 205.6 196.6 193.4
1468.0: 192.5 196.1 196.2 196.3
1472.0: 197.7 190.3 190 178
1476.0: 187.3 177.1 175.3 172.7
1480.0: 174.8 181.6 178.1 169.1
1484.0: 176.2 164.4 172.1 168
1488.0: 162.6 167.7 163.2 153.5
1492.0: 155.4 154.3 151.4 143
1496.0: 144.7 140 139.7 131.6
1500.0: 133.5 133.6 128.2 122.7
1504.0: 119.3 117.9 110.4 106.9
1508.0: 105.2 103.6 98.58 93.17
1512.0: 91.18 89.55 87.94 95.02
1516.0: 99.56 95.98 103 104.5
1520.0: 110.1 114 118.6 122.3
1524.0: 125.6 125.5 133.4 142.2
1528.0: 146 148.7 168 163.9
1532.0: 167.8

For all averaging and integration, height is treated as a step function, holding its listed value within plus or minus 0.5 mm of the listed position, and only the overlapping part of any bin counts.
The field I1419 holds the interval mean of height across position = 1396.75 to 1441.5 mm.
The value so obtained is 221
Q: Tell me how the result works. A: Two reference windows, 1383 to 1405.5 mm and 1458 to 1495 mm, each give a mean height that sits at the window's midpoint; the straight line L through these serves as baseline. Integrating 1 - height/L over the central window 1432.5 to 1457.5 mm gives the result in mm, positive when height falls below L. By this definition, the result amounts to -1.8 mm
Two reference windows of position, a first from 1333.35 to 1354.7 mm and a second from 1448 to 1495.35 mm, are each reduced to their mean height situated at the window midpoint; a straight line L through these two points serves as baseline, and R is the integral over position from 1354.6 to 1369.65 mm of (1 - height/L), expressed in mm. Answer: -3.8 mm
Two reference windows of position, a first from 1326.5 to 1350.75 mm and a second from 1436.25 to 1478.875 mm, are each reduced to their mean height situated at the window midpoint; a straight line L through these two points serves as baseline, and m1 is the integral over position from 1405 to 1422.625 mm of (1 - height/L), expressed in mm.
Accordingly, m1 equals -4.3 mm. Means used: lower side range 165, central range 233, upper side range 200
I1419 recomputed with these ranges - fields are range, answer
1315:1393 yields 187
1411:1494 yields 201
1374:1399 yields 198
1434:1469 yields 205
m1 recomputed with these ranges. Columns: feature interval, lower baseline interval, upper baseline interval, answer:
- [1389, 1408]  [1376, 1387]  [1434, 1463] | -1.5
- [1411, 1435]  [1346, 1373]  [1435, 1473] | -2.5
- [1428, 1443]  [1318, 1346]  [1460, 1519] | -4.8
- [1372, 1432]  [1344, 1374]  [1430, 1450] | -3.6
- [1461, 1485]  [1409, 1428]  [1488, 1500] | -2.5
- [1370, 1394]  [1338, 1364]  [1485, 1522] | -4.0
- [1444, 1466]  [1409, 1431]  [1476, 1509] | -1.8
